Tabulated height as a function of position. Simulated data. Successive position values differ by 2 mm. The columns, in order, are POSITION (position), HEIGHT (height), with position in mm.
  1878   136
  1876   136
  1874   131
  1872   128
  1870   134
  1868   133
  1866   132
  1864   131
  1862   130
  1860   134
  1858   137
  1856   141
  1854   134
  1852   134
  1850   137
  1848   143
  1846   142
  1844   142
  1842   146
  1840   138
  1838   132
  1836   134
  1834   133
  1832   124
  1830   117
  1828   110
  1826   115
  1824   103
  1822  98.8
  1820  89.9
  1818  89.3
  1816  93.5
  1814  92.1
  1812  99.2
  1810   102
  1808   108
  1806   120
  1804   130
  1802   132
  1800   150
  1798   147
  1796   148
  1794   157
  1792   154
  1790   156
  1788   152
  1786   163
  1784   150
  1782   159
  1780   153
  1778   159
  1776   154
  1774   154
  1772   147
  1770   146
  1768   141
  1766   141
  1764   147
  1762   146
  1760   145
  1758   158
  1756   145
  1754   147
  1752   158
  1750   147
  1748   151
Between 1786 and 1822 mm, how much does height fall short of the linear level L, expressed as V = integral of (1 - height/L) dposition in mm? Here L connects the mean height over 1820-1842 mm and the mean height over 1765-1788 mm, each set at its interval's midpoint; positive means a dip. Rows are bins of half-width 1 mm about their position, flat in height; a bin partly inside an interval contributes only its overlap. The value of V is 3.1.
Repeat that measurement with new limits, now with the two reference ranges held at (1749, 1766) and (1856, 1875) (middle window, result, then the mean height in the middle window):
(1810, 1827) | 5.08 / 97.9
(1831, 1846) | 0.07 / 136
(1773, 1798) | -1.75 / 155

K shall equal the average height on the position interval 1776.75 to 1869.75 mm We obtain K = 131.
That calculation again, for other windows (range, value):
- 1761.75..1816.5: 140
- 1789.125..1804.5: 147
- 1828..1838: 126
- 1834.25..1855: 138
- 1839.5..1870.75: 137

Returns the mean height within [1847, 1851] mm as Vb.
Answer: 140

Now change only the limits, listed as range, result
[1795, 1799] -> 148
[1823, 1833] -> 114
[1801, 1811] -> 118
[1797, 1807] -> 136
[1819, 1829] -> 103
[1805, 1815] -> 104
